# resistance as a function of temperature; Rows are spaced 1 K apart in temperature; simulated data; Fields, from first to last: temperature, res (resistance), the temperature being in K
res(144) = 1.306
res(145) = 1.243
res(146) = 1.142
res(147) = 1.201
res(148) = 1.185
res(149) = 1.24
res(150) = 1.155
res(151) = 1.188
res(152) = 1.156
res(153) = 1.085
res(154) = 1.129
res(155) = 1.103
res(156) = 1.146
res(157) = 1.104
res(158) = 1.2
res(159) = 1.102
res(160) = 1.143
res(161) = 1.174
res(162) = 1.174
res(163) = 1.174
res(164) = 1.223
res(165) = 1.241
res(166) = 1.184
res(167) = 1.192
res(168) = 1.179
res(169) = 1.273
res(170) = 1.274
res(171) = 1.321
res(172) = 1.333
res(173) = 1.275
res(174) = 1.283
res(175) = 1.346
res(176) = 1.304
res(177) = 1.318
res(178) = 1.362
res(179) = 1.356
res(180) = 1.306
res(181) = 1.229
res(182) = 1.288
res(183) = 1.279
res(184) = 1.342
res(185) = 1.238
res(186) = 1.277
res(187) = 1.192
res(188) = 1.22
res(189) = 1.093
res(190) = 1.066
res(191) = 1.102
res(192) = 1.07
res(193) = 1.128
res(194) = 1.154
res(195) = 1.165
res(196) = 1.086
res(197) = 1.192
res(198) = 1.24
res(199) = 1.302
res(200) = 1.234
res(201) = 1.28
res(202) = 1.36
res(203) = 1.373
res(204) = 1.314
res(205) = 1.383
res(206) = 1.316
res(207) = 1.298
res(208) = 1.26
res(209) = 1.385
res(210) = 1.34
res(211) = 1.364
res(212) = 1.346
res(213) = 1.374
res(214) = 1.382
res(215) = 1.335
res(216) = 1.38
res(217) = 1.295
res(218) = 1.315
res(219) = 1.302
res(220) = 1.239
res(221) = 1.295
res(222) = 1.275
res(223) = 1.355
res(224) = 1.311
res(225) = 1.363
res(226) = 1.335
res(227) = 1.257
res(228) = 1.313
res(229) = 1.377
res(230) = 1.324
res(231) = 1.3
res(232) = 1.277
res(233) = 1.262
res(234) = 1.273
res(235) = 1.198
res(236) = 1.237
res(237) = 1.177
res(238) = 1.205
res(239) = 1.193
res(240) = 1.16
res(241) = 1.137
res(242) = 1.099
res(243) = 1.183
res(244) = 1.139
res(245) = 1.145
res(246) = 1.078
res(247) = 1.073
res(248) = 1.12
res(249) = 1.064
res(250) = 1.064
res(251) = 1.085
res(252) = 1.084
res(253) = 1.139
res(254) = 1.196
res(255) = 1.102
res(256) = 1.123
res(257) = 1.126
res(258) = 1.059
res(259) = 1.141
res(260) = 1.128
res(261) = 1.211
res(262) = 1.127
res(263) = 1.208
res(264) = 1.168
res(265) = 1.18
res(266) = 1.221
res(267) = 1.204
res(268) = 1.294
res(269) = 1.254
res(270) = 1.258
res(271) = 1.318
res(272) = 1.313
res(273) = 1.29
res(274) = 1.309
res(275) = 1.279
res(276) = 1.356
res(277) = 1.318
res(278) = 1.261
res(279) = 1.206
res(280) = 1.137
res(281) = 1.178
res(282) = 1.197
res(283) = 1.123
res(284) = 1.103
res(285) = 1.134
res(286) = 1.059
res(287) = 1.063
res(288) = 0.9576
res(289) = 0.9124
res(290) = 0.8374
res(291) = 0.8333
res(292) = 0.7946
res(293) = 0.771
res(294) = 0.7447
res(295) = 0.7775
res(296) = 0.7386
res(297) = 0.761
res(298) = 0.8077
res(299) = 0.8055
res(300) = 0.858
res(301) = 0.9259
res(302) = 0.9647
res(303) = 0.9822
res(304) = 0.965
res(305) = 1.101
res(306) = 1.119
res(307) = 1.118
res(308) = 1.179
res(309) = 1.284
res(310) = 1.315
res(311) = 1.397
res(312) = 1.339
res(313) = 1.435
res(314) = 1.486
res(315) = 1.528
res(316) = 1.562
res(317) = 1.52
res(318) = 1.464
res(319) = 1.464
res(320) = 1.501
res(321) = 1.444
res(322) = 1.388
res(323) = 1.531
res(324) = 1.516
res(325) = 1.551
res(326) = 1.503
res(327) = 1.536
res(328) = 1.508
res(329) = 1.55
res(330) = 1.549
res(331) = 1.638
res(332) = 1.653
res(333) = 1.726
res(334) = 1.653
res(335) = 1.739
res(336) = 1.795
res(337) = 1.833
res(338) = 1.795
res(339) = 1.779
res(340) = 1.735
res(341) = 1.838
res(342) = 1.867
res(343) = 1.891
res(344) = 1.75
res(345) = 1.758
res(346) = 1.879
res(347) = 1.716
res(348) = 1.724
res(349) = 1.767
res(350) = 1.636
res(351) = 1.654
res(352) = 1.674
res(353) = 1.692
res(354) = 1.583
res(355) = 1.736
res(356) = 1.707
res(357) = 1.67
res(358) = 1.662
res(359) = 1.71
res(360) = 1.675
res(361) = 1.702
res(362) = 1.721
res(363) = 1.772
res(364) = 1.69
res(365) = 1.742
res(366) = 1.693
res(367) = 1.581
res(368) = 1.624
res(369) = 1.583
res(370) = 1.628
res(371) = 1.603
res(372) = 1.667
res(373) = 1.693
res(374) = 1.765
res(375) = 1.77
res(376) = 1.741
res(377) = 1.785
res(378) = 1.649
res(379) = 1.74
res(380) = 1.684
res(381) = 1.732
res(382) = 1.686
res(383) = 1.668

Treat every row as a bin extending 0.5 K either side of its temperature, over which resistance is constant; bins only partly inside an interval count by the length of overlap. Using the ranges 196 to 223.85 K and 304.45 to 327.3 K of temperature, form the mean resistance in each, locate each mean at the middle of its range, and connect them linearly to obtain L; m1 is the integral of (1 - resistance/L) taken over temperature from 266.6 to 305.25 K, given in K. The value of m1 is 8.97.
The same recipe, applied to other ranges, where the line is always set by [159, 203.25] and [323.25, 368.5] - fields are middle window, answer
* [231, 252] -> 3.6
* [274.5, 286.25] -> 2.4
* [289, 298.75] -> 4.8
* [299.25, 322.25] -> 4.7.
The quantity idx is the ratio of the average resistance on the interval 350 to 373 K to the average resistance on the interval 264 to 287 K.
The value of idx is 1.4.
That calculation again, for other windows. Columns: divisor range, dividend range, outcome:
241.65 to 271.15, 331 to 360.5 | 1.50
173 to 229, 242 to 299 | 0.86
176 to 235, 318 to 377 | 1.31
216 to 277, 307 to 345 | 1.29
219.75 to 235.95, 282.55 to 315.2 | 0.80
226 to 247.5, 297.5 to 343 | 1.18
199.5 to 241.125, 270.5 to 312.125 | 0.82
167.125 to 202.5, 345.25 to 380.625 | 1.37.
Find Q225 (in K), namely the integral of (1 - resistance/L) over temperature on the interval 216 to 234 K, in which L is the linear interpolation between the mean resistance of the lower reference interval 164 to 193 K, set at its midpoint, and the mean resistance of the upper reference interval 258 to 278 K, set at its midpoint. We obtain -1.0 K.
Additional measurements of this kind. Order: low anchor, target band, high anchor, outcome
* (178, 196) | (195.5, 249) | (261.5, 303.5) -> -5.0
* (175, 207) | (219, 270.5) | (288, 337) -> 2.2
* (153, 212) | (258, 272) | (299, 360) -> 1.9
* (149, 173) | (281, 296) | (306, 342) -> 5.2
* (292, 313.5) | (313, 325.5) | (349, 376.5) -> -3.1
